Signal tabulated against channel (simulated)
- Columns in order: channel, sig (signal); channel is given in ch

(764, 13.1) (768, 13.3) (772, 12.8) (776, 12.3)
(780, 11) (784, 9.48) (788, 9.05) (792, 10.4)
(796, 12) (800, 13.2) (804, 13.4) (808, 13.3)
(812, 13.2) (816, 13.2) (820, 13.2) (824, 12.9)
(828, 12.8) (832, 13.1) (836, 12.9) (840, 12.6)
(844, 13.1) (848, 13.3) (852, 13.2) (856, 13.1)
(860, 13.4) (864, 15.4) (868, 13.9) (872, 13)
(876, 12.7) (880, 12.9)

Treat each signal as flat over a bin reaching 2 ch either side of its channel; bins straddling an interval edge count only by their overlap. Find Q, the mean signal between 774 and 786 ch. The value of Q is 10.9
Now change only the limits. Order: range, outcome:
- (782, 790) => 9.27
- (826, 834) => 12.9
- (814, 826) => 13.1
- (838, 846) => 12.8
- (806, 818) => 13.2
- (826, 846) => 12.9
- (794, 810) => 13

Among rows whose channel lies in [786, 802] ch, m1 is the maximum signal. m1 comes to 13.2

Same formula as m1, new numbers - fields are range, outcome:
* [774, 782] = 12.3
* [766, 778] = 13.3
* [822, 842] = 13.1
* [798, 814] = 13.4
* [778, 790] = 11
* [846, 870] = 15.4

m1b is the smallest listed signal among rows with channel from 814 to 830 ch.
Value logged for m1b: 12.8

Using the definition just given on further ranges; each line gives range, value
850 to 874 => 13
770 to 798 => 9.05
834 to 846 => 12.6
